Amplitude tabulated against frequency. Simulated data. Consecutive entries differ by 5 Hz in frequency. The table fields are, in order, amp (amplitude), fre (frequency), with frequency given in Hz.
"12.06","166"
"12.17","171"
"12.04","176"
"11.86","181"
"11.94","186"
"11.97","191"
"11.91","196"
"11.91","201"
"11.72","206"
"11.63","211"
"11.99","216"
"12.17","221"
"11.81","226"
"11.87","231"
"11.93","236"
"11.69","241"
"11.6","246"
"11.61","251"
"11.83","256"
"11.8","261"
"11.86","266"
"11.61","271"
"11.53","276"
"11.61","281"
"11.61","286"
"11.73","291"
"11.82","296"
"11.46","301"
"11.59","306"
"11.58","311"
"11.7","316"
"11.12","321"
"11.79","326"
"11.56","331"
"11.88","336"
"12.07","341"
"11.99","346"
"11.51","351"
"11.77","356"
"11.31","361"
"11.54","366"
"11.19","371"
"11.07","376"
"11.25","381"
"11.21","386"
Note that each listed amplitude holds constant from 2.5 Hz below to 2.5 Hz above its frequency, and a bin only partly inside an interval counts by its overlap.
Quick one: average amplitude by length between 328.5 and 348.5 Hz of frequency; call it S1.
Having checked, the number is 11.9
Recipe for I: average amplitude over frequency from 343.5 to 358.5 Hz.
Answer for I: 11.8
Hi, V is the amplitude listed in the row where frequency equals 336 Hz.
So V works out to 11.88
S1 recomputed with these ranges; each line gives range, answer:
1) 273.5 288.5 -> 11.6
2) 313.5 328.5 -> 11.5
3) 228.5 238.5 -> 11.9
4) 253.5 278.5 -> 11.7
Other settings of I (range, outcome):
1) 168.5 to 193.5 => 12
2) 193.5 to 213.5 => 11.8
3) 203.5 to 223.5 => 11.9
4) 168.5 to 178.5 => 12.1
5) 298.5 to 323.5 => 11.5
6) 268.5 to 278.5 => 11.6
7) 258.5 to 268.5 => 11.8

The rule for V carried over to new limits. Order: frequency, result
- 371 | 11.19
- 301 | 11.46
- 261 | 11.8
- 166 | 12.06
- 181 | 11.86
